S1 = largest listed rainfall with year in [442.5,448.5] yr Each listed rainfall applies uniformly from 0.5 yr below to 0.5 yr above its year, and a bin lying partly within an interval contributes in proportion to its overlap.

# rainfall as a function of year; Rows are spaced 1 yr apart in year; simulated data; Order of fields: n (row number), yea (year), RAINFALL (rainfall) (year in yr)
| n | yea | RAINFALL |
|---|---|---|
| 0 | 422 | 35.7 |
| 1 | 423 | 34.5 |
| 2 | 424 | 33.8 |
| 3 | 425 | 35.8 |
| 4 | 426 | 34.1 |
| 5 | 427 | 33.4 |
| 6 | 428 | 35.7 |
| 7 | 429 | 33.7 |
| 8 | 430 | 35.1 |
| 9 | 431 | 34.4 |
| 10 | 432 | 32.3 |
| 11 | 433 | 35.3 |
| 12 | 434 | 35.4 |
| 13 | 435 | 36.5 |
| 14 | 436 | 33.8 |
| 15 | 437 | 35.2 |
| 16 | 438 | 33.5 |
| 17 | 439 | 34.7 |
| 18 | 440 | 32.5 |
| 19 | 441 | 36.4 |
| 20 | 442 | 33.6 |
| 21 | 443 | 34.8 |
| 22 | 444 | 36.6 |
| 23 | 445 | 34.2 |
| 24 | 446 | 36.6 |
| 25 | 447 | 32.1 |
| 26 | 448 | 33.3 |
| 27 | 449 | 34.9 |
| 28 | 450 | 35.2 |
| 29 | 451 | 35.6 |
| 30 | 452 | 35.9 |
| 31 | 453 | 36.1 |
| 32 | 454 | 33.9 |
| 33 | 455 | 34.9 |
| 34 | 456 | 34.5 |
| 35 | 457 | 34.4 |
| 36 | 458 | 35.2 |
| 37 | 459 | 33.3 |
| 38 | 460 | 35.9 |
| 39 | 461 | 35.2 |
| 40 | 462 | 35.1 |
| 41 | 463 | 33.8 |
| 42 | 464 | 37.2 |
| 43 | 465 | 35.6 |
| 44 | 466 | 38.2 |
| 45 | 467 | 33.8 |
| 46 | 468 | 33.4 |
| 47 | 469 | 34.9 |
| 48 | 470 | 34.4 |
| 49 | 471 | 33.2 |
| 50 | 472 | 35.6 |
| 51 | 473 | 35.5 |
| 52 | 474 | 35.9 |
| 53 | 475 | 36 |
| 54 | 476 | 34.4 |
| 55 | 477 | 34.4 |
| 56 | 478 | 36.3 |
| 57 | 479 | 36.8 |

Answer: 36.6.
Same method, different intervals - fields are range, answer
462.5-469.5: 38.2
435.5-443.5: 36.4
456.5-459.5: 35.2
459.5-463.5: 35.9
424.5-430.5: 35.8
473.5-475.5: 36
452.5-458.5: 36.1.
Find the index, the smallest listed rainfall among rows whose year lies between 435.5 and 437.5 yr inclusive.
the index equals 33.8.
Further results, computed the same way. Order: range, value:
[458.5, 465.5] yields 33.3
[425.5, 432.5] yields 32.3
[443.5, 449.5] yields 32.1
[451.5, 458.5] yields 33.9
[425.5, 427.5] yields 33.4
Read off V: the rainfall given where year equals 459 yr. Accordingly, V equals 33.3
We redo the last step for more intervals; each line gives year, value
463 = 33.8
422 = 35.7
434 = 35.4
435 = 36.5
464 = 37.2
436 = 33.8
